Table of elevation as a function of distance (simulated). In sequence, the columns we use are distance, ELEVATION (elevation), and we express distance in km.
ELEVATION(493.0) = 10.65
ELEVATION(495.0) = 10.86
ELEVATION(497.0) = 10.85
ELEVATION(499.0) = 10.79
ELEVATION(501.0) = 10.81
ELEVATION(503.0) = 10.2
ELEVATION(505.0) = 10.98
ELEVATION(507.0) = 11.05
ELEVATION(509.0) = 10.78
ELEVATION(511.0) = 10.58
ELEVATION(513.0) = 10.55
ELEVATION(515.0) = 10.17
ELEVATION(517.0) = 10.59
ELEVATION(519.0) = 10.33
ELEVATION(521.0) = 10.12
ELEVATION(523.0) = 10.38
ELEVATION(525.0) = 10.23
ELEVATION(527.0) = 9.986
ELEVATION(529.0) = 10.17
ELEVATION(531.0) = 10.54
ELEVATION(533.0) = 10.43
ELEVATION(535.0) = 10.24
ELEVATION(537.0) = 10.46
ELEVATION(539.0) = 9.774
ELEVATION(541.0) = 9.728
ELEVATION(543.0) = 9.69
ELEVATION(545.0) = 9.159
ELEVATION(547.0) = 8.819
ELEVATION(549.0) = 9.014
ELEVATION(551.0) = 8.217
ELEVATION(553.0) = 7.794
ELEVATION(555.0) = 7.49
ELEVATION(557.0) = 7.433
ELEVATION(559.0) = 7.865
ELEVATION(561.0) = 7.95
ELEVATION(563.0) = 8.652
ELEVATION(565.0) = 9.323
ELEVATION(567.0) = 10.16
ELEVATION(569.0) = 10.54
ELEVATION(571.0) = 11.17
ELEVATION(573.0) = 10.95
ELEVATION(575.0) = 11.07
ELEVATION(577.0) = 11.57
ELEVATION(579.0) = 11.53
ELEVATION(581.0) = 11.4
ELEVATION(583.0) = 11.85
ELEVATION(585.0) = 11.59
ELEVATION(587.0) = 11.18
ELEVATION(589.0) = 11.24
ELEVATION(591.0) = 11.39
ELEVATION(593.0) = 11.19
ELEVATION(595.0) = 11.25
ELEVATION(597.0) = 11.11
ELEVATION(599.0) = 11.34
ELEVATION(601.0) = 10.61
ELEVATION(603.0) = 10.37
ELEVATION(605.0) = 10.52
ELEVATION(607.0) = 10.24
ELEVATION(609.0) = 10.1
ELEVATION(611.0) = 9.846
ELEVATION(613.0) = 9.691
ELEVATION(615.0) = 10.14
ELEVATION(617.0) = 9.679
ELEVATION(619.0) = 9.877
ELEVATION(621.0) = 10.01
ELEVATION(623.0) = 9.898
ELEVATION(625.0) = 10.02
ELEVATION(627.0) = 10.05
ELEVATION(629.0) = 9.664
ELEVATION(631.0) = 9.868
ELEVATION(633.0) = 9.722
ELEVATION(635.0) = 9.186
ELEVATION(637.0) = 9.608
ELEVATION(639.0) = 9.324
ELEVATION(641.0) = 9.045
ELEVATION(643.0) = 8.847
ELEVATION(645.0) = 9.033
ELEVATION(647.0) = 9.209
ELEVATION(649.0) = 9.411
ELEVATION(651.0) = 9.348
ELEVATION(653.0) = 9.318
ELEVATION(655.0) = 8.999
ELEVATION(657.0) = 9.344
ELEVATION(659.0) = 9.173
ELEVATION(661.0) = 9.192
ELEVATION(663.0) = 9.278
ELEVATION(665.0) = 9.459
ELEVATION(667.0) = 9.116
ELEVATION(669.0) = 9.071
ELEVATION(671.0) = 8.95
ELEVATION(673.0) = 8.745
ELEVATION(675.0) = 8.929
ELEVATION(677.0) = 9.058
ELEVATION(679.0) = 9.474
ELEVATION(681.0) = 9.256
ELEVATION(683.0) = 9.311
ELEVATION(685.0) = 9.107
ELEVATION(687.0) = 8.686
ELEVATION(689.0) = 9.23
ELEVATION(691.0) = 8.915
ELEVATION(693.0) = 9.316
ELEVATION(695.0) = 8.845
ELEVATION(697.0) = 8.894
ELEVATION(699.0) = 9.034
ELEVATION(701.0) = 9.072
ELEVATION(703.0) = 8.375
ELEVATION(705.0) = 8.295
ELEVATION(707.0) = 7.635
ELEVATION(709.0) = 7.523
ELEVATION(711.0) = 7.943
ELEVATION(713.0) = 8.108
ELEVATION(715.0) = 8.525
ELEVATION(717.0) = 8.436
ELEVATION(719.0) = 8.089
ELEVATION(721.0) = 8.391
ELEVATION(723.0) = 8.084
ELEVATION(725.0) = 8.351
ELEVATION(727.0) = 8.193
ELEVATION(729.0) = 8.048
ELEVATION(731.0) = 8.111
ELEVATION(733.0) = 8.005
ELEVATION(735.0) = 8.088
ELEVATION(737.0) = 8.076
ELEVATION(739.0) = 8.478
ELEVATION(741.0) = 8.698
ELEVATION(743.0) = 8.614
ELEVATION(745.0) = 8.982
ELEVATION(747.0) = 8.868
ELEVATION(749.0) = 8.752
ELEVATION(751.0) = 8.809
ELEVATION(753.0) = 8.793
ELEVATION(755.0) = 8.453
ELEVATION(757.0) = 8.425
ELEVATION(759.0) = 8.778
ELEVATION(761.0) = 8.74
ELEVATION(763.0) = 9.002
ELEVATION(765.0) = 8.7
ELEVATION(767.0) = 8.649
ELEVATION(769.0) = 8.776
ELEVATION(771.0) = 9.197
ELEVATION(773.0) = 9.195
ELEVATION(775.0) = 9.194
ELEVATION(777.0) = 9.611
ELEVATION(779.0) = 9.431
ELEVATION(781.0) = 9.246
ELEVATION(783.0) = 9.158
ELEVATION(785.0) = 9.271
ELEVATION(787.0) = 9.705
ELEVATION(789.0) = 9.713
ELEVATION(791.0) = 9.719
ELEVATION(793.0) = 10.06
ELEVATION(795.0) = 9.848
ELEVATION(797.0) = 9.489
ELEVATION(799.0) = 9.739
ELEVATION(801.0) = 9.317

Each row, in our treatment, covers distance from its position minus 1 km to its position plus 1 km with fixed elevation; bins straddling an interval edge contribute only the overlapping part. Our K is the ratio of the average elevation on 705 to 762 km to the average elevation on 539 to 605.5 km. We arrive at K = 0.8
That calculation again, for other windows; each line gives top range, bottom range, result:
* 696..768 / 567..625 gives 0.79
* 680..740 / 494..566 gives 0.87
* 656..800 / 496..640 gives 0.87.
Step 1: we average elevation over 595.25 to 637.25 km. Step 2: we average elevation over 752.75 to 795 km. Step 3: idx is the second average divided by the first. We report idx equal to 0.91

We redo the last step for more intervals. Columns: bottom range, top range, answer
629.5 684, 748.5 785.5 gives 0.97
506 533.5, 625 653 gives 0.90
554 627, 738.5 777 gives 0.86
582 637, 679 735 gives 0.82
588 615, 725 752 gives 0.79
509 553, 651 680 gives 0.92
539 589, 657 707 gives 0.92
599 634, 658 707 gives 0.90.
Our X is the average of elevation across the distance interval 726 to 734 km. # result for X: 8.09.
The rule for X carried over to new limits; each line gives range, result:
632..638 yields 9.51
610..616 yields 9.89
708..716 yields 8.02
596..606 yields 10.8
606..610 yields 10.2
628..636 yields 9.61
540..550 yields 9.28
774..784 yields 9.33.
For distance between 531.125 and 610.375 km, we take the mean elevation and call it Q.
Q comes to 10.1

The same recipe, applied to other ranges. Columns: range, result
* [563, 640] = 10.5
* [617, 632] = 9.9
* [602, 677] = 9.51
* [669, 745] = 8.58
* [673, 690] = 9.11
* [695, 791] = 8.66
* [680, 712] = 8.71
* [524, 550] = 9.86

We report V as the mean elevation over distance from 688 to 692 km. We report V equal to 9.07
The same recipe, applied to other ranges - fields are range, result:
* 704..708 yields 7.96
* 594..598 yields 11.2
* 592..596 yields 11.2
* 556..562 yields 7.75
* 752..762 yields 8.64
